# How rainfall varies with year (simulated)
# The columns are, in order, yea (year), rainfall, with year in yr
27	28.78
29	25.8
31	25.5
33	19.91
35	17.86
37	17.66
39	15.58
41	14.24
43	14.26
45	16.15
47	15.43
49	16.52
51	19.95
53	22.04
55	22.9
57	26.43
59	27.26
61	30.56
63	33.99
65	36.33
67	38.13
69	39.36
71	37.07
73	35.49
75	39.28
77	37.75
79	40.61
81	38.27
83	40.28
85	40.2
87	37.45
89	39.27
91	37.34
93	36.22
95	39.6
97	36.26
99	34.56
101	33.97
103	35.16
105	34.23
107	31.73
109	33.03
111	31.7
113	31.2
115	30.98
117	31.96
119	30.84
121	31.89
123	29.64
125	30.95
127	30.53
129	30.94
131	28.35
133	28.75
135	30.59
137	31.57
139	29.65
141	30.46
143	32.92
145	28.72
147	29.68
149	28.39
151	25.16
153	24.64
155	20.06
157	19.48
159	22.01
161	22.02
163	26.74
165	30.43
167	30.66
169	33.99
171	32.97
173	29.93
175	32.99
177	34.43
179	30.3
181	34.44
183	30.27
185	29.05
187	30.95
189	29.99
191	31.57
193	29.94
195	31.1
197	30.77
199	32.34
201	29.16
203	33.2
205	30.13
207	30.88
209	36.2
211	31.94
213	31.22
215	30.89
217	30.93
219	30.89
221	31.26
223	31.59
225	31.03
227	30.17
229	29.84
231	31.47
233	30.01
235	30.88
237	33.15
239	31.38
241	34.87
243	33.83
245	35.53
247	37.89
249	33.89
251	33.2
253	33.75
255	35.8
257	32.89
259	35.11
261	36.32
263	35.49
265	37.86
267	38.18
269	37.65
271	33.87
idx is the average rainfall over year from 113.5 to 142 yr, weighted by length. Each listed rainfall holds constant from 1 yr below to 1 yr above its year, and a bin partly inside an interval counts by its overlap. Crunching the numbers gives 30.5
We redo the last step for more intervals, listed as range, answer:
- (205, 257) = 32.5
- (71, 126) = 35.2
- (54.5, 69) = 31.7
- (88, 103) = 36.6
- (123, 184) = 29.1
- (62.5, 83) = 37.8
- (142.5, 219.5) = 29.8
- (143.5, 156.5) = 26.1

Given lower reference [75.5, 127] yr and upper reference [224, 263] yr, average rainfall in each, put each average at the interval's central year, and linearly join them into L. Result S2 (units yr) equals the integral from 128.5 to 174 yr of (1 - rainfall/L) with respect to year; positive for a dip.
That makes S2 8.2 yr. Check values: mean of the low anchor 35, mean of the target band 28.1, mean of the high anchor 33.3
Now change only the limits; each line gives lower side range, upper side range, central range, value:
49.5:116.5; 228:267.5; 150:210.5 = 8.0 yr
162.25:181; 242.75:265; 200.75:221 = 1.0 yr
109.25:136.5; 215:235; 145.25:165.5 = 3.9 yr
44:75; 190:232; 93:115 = -3.8 yr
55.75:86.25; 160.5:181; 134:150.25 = 1.1 yr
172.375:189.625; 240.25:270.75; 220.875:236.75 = 1.5 yr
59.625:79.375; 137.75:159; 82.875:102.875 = -2.2 yr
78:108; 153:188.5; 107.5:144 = 2.8 yr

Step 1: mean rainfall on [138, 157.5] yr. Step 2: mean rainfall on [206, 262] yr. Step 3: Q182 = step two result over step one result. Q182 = 1.2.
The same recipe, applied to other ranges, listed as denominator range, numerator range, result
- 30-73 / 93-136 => 1.32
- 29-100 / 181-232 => 1.05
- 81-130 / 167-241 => 0.92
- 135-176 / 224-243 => 1.12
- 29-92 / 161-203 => 1.08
